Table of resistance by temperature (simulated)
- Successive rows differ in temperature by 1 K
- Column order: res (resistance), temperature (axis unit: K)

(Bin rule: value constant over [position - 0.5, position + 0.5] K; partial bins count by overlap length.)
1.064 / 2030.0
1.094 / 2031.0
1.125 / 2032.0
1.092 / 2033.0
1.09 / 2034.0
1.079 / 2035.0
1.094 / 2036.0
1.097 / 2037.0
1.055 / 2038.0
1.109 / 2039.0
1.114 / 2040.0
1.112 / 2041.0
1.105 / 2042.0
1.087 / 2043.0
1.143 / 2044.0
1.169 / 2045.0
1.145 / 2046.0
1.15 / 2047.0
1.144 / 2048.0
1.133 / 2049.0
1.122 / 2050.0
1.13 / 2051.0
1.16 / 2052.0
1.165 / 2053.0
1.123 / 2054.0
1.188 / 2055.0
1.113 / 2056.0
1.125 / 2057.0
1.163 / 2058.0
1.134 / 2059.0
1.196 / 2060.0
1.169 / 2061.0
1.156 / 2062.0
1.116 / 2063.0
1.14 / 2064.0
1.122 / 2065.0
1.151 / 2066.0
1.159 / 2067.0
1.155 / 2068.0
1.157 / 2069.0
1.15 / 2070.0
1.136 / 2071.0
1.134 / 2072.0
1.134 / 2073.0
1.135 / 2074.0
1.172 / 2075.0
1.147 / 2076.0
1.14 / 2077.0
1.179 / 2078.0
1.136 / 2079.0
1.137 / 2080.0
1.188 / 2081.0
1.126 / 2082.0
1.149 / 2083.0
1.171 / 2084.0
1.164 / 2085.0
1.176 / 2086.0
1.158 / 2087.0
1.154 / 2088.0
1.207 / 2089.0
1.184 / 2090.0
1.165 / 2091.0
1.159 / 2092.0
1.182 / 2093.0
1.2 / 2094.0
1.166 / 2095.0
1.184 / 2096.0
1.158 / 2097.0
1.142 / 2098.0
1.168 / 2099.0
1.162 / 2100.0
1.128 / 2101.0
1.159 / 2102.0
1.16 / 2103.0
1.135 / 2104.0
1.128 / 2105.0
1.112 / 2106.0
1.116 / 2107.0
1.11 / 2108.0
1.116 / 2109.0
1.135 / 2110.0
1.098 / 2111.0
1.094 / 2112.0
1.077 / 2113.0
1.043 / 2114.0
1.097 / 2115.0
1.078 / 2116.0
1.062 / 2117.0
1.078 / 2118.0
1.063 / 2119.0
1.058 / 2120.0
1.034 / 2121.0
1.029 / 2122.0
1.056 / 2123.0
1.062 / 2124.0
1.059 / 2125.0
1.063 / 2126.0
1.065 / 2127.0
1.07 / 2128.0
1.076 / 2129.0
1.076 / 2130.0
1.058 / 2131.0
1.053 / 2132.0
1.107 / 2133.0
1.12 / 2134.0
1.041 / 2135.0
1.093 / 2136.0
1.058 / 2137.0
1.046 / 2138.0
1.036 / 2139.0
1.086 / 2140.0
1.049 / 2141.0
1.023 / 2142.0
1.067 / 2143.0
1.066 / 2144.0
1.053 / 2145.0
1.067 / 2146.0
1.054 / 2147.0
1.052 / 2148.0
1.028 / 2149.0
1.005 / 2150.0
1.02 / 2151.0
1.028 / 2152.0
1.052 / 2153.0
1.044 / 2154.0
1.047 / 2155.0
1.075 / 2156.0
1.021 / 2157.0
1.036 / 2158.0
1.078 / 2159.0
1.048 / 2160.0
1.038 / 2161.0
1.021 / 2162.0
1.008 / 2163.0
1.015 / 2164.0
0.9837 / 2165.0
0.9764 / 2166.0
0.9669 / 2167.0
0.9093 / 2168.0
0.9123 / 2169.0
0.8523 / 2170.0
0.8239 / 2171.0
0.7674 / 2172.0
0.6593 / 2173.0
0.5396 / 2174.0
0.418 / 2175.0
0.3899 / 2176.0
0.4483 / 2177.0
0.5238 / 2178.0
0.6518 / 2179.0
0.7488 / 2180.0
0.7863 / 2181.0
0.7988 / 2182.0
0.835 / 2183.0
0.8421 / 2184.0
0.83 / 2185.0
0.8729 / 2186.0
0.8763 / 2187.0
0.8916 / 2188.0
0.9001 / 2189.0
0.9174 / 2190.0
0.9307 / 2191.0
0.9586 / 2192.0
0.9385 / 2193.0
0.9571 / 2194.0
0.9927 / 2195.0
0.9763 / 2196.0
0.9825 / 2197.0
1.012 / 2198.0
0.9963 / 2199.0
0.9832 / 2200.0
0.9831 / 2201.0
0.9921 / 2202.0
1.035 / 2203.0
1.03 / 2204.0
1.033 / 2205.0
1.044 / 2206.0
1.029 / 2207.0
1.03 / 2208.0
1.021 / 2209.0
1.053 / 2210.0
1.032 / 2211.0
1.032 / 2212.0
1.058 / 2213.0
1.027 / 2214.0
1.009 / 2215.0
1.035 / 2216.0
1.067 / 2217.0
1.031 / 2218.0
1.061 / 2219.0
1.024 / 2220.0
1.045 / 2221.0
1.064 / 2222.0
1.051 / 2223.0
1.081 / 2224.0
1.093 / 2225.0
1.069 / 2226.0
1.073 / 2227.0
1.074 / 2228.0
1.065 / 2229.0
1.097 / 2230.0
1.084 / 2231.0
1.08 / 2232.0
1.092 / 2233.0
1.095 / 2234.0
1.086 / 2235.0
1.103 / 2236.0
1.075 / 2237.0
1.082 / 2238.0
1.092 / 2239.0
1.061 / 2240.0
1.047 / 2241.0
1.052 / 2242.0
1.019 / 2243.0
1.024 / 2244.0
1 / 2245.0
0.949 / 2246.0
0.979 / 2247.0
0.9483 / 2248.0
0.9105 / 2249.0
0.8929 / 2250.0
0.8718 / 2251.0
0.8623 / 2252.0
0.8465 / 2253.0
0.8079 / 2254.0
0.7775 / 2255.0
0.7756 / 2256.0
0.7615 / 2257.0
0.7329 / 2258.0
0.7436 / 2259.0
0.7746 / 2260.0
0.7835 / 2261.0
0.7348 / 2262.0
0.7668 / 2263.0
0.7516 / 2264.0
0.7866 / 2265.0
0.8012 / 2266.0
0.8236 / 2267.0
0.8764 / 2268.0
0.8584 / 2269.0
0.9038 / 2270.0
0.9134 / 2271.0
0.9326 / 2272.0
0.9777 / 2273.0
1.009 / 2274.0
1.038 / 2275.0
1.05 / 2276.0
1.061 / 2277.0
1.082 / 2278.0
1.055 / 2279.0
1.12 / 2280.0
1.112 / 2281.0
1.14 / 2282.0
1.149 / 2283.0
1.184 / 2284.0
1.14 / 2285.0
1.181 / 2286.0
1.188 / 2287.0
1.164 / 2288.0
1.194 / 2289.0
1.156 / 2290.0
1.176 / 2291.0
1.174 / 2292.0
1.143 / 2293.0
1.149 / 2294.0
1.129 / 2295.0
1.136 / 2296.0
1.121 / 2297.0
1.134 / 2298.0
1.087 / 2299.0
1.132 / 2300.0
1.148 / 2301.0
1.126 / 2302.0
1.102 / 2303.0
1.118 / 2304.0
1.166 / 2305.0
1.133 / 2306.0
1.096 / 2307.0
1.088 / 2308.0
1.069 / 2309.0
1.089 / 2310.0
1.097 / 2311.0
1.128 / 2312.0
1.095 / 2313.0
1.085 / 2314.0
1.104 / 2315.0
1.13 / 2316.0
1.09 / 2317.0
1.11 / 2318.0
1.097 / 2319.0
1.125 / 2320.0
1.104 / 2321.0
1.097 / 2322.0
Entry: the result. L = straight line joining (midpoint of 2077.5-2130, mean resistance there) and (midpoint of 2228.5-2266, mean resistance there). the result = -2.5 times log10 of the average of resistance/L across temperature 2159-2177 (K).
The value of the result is 0.23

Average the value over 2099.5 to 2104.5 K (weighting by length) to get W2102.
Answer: 1.15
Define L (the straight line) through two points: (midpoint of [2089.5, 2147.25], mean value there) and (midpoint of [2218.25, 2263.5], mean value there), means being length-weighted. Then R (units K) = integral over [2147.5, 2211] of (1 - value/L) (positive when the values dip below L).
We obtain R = 7.19 K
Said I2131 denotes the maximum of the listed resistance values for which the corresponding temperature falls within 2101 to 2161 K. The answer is 1.16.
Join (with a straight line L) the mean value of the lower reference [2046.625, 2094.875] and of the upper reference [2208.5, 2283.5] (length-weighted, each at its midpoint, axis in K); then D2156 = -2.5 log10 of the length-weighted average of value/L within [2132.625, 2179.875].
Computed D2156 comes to 0.14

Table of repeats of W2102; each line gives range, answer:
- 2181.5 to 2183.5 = 0.817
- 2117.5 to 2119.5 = 1.07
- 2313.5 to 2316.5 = 1.11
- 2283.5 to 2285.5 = 1.16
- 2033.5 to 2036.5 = 1.09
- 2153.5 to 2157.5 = 1.05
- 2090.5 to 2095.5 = 1.17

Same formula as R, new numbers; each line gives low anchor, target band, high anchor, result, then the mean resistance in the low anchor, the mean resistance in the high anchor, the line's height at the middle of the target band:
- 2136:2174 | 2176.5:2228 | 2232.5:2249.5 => 3.1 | 0.997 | 1.04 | 1.02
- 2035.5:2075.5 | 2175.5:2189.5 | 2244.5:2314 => 4.2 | 1.14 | 1.01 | 1.06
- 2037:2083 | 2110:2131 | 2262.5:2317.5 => 1.0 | 1.14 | 1.07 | 1.12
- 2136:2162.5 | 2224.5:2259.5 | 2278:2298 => 4.1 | 1.05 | 1.15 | 1.11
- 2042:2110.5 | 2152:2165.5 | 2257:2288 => 0.4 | 1.15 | 0.956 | 1.07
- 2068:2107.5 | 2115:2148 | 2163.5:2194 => -2.7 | 1.16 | 0.801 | 0.985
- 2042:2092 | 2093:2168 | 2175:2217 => -3.0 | 1.15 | 0.91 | 1.03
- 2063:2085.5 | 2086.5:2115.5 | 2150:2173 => -1.2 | 1.15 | 0.981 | 1.1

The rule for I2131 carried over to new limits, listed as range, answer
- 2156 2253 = 1.103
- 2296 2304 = 1.148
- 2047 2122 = 1.207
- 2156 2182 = 1.078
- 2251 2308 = 1.194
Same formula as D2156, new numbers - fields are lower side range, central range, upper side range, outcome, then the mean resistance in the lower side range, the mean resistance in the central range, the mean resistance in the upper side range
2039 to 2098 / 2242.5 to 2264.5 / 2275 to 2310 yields 0.310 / 1.15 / 0.851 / 1.13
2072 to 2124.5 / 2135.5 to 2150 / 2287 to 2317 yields 0.075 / 1.13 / 1.05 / 1.13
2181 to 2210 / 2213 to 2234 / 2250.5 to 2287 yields -0.130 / 0.952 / 1.06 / 0.925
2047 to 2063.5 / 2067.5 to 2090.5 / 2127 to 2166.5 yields -0.034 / 1.15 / 1.16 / 1.05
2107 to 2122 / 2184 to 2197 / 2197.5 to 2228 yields 0.141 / 1.08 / 0.92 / 1.04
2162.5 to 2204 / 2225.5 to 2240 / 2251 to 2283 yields -0.227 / 0.853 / 1.08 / 0.896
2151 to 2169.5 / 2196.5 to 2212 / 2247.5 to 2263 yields -0.108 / 1.01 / 1.02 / 0.813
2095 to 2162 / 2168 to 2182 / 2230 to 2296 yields 0.486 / 1.08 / 0.67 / 0.992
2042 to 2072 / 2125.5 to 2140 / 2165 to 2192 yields -0.167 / 1.14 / 1.07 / 0.779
